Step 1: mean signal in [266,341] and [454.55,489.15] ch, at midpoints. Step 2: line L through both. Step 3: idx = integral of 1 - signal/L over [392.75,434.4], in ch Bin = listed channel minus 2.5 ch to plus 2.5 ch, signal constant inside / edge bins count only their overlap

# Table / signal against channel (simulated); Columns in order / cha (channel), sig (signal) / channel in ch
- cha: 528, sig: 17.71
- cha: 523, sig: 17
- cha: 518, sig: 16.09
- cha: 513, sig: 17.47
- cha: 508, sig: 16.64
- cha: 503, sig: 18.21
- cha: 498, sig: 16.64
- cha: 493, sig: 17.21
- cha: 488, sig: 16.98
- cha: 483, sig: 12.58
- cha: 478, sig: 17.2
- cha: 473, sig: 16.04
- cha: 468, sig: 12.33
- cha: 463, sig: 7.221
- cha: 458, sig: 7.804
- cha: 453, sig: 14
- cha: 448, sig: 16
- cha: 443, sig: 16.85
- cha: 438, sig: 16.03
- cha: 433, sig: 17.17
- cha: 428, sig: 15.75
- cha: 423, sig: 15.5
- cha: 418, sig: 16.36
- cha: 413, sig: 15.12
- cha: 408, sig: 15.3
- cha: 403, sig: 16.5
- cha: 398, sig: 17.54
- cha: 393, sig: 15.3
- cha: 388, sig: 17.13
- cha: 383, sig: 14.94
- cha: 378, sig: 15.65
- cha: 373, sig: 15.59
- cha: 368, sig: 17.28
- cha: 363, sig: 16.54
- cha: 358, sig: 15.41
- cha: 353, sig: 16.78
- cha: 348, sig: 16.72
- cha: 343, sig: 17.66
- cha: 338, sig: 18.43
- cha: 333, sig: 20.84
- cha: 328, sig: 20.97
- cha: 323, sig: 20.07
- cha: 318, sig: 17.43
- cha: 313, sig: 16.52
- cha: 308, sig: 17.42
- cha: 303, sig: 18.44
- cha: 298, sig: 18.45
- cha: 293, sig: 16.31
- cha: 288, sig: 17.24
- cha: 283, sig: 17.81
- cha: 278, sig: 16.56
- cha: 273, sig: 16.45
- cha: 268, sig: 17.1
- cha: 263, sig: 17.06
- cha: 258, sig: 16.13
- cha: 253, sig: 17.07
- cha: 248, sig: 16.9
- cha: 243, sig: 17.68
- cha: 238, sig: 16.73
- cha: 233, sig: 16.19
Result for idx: -4.3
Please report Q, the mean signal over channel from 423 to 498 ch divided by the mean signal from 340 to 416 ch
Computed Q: 0.90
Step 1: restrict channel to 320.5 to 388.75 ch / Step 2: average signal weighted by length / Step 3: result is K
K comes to 17.4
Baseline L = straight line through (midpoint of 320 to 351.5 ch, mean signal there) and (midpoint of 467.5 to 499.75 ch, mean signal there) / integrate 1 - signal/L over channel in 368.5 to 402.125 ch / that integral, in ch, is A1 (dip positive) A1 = 3.4 ch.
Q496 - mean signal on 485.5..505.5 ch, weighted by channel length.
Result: 17.3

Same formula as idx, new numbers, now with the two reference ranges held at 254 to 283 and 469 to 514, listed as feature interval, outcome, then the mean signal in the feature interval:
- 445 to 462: 4.34 ch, 12.3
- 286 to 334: -4.60 ch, 18.3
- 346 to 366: 0.30 ch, 16.4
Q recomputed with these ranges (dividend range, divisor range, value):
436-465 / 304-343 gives 0.70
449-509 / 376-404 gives 0.89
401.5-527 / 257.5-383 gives 0.89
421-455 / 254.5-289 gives 0.94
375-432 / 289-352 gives 0.88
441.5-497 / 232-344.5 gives 0.80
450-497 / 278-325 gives 0.77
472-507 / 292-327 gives 0.91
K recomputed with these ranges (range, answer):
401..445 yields 16.1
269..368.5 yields 17.7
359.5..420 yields 16.1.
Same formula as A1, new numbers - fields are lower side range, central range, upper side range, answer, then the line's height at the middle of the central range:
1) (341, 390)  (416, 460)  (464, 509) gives 2.3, 15.9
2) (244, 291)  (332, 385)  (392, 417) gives -1.5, 16.3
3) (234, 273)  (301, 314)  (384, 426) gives -0.7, 16.6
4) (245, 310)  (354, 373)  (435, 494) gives -0.7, 15.8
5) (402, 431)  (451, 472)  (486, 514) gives 7.5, 16.5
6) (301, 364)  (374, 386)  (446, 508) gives 1.0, 16.8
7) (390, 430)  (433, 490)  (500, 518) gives 8.8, 16.6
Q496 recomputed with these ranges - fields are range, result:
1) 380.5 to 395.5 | 15.8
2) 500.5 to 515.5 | 17.4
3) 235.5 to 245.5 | 17.2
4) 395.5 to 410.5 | 16.4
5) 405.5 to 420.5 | 15.6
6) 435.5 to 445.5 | 16.4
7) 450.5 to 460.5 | 10.9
